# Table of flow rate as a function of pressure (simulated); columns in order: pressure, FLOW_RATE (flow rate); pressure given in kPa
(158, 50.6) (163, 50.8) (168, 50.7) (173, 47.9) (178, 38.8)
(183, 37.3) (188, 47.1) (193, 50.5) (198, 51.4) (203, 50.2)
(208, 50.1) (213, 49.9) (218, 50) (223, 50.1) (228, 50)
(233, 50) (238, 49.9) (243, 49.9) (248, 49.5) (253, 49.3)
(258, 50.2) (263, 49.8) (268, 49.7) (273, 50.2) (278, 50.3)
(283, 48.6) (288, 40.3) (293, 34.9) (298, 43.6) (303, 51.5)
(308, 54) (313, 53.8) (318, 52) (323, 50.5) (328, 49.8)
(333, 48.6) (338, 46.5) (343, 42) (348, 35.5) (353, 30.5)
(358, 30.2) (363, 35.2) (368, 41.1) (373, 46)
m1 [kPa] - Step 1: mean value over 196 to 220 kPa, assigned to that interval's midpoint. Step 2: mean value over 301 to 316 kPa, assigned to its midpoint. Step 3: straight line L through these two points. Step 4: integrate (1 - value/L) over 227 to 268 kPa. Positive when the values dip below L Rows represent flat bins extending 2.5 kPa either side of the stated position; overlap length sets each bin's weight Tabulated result 1.3 kPa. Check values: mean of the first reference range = 50.3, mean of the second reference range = 53.1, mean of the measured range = 49.8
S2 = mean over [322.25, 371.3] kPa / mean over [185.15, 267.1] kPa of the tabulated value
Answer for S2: 0.8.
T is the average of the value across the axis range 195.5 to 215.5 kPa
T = 50.4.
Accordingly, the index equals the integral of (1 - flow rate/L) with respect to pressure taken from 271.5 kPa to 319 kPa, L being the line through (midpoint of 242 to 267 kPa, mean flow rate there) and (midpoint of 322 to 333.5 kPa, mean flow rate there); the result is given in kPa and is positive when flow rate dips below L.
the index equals 1.9 kPa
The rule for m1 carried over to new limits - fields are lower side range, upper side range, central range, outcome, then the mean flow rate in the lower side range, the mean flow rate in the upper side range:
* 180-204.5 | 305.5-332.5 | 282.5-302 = 3.4 kPa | 47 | 51.8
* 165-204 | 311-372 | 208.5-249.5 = -3.9 kPa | 46.7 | 43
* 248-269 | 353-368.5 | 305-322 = -4.8 kPa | 49.7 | 34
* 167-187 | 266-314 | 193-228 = -4.4 kPa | 43.4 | 47.5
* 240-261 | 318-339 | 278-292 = 1.4 kPa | 49.7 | 49.4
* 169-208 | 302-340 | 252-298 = 2.4 kPa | 46.6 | 50.9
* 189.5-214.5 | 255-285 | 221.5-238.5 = 0.0 kPa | 50.3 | 49.8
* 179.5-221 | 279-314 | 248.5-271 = -1.2 kPa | 48.1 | 46.5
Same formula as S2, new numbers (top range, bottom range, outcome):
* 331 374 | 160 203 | 0.83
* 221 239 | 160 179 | 1.05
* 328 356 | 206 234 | 0.82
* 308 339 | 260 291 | 1.06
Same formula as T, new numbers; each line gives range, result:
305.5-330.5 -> 52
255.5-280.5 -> 50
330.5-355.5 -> 40.6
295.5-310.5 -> 49.7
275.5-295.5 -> 43.5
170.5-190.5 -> 42.8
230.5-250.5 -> 49.8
